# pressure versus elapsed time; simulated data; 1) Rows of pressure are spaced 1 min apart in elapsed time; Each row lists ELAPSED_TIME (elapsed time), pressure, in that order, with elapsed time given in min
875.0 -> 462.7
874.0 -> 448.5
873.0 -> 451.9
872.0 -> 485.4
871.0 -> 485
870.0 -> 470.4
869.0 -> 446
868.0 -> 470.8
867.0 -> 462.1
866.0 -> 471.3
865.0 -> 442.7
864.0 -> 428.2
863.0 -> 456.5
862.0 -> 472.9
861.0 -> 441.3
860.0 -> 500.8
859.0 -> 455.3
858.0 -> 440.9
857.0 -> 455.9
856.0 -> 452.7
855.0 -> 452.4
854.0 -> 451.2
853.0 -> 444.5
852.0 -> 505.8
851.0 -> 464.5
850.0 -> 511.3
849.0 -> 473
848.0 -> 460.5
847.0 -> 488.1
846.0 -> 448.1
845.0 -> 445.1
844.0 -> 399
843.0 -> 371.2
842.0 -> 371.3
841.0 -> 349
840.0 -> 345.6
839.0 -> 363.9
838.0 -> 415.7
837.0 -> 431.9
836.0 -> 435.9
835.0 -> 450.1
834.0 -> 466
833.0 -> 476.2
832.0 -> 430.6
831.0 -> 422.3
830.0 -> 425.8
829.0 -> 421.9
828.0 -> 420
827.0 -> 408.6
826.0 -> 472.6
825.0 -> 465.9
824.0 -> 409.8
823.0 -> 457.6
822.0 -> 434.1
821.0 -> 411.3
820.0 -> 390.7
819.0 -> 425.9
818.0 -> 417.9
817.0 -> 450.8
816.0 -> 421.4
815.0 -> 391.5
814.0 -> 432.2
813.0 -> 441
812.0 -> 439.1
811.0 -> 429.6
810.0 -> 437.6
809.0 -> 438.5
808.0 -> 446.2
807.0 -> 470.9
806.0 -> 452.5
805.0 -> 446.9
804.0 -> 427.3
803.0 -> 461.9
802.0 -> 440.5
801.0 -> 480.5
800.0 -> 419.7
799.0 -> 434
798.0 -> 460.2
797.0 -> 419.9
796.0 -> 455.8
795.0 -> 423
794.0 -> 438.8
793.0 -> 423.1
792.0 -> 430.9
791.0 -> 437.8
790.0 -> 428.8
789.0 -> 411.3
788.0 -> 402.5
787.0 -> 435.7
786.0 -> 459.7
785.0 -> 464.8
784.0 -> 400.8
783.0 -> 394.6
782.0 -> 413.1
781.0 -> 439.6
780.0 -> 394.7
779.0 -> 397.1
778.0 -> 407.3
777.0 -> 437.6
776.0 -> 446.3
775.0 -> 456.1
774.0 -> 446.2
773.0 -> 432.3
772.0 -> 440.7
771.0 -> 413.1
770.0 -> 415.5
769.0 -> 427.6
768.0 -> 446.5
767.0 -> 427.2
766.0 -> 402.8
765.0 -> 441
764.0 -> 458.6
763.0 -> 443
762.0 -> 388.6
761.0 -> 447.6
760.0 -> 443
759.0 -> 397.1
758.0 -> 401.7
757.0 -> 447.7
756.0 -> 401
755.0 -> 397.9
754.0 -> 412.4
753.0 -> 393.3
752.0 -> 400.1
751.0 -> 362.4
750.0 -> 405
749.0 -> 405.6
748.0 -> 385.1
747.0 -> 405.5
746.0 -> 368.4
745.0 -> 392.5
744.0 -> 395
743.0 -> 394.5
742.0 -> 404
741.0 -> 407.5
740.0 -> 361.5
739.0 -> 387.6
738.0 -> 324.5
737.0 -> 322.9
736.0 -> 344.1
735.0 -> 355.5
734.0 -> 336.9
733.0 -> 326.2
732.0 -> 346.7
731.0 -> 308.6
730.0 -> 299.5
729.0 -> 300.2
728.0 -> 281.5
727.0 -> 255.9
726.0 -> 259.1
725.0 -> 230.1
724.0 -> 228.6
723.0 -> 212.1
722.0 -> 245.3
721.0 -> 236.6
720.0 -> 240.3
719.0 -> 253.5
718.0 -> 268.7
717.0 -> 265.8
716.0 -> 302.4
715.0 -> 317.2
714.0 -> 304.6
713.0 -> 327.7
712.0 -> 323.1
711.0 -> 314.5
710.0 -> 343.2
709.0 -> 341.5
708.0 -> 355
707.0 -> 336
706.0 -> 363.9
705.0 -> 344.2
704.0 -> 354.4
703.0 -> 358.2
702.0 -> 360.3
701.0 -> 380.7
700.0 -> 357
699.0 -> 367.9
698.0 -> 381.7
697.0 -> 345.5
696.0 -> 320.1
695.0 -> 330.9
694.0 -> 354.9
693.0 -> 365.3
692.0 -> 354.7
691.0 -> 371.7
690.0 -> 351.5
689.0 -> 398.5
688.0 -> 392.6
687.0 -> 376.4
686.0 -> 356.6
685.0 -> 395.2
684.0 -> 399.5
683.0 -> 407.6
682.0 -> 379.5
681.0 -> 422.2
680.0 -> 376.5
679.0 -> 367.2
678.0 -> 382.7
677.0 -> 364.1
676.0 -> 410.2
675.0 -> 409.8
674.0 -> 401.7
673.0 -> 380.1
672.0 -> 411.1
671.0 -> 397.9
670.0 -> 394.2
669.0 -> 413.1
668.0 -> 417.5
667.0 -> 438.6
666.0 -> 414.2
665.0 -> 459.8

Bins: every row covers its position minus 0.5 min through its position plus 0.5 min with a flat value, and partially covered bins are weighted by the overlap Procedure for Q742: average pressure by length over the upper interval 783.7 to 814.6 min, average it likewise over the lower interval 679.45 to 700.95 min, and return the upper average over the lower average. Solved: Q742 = 1.2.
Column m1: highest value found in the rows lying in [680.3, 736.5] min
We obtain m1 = 422.2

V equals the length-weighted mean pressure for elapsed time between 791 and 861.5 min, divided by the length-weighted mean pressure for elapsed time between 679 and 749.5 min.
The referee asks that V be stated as 1.3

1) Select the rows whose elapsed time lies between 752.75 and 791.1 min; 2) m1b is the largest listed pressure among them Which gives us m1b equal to 464.8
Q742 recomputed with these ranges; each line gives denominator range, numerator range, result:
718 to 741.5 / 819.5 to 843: 1.41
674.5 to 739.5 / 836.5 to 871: 1.32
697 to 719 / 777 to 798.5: 1.27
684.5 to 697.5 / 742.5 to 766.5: 1.12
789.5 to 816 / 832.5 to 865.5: 1.01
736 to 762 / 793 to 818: 1.12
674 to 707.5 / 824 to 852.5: 1.17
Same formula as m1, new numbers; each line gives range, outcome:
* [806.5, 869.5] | 511.3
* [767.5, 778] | 456.1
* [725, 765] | 458.6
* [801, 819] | 480.5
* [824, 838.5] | 476.2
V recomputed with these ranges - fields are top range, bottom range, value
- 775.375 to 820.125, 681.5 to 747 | 1.29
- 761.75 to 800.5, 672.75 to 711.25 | 1.16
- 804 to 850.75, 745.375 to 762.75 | 1.07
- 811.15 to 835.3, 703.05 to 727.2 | 1.47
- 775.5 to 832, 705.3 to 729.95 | 1.50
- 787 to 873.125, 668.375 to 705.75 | 1.17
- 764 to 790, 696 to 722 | 1.32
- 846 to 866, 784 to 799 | 1.07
